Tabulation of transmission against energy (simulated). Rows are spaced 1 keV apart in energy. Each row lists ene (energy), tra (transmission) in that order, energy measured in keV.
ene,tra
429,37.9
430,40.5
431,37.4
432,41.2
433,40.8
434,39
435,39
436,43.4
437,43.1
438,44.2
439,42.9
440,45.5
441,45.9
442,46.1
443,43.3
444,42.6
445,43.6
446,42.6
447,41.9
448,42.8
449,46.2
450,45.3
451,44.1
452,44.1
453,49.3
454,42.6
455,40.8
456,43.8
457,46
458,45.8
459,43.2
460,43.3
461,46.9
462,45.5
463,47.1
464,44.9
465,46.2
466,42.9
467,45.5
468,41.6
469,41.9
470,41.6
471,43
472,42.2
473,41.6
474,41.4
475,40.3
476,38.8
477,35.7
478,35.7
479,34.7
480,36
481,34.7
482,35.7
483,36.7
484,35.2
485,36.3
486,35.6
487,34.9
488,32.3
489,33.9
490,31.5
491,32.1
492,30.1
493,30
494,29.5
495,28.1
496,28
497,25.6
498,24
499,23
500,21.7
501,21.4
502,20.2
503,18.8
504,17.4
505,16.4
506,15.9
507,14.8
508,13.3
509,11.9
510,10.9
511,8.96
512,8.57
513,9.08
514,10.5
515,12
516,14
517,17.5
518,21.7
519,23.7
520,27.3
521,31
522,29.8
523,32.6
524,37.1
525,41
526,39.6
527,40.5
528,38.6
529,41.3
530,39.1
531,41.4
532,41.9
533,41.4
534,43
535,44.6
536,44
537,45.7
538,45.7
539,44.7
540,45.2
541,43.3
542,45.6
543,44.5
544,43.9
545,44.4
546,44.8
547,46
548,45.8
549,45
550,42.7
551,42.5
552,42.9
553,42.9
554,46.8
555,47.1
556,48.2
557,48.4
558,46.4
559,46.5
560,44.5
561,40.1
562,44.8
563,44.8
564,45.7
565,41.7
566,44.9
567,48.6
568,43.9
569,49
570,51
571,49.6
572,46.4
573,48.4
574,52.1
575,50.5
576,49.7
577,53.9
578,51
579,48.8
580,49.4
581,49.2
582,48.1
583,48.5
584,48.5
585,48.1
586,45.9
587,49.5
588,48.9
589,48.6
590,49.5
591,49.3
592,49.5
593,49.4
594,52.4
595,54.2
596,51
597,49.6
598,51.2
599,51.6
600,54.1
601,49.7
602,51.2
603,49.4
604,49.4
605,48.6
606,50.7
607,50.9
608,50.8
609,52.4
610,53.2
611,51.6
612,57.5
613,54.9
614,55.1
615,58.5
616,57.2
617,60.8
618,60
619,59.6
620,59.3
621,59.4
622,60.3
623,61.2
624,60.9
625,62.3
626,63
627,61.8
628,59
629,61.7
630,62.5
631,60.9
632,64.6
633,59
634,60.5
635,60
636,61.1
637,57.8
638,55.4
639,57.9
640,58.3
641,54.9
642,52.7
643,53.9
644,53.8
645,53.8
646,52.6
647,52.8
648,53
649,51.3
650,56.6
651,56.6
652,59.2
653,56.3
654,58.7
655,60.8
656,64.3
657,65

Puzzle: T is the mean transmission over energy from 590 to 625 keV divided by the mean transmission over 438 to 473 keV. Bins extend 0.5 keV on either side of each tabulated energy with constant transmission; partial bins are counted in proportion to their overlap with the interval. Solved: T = 1.22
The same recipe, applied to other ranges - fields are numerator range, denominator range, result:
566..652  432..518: 1.57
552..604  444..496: 1.22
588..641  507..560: 1.57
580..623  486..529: 2.15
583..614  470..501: 1.51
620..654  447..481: 1.36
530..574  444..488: 1.09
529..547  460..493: 1.13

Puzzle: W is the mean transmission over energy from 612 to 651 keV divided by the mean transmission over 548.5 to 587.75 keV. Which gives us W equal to 1.23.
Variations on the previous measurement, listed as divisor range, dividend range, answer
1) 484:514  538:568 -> 1.96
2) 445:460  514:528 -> 0.64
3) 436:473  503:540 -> 0.64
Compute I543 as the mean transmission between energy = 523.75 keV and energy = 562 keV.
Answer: 43.7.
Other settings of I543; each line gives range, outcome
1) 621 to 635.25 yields 61.2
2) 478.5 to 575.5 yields 35.2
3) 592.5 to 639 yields 56.2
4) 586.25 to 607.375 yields 50.4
